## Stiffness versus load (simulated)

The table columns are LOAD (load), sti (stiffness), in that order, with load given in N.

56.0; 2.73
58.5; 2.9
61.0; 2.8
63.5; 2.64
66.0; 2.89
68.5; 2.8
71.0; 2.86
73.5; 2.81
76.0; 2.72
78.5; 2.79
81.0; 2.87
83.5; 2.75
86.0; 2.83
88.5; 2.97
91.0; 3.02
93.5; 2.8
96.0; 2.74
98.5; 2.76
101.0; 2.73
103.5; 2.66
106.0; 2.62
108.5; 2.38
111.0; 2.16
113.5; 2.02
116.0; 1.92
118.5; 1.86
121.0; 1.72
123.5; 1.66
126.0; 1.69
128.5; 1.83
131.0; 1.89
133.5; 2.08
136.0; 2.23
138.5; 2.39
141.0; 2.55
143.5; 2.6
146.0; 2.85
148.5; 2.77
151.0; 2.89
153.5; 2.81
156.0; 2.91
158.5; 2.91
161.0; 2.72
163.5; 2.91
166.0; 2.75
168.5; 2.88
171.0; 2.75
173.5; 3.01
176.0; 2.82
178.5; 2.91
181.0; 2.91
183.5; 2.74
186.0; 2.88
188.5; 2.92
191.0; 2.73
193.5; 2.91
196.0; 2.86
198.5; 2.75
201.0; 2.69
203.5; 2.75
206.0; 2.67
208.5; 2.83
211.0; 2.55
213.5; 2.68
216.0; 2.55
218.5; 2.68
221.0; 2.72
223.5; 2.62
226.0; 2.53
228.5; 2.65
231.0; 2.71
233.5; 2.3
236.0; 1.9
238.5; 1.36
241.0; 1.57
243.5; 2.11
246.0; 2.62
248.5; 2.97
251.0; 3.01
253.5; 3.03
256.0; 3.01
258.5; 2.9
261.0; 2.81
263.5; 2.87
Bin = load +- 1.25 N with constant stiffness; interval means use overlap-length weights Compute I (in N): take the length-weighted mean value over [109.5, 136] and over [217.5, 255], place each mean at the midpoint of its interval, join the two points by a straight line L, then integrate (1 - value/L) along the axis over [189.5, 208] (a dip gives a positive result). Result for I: -4.1 N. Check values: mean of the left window 1.9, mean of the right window 2.45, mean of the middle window 2.77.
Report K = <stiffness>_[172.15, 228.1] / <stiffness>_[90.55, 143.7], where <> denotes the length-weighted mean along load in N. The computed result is 1.2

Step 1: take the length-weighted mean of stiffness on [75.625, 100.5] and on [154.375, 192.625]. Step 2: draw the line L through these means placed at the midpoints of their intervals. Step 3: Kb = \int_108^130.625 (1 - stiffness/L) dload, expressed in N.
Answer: 7.47 N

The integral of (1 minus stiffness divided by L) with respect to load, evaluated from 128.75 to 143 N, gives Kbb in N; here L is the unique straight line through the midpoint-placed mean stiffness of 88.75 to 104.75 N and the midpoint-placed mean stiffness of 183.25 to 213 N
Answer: 2.90 N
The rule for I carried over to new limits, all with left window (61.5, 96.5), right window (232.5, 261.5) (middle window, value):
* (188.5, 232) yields -2.9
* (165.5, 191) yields -2.4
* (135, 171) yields -1.0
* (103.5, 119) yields 3.0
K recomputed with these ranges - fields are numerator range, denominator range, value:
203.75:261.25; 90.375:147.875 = 1.11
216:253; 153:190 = 0.85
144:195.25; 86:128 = 1.20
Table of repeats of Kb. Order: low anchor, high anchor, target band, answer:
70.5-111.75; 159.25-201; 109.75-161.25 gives 9.1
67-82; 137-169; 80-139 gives 9.2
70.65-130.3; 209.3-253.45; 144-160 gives -2.5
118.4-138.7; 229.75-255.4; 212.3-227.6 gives -2.3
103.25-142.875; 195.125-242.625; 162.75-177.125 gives -3.5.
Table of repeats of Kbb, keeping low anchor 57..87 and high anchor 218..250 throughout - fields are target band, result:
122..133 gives 3.59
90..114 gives 1.07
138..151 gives -0.32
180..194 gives -1.99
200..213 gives -1.39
